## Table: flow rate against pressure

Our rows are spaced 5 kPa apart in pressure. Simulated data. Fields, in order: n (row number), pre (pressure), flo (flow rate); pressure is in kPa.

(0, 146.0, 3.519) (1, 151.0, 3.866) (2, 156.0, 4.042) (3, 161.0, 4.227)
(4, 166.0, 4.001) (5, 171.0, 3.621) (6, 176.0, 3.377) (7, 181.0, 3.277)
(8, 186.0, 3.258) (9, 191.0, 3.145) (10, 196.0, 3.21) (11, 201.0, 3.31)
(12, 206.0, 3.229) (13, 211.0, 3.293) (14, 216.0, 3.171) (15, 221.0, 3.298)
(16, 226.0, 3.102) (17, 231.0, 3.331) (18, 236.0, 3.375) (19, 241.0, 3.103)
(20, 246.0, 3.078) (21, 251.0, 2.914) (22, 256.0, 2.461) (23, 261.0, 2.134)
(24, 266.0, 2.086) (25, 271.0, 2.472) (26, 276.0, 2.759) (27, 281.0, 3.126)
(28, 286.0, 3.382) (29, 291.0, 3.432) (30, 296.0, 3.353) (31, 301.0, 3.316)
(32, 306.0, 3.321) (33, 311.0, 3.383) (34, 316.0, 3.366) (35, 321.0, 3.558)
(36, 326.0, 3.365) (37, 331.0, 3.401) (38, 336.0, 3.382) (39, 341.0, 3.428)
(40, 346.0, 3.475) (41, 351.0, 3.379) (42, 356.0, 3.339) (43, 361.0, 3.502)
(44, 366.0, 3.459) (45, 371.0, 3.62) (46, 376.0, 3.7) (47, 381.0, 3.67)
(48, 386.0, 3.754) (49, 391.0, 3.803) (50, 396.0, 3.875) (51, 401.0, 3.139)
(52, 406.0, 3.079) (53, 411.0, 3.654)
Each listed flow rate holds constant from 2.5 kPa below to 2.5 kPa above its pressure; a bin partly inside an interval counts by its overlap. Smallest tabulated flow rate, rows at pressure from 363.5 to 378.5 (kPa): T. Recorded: 3.459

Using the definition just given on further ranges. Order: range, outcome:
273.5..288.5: 2.759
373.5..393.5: 3.67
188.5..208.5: 3.145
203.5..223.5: 3.171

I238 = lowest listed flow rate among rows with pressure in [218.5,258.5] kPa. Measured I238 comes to 2.461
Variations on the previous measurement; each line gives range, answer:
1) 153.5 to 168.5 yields 4.001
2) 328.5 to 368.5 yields 3.339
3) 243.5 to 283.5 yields 2.086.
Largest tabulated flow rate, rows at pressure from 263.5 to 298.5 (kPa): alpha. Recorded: 3.432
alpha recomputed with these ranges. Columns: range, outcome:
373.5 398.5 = 3.875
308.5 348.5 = 3.558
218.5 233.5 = 3.331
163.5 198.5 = 4.001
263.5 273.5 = 2.472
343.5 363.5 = 3.502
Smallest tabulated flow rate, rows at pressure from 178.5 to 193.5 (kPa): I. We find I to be 3.145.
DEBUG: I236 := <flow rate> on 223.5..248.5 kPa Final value 3.2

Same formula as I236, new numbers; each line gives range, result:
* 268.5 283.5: 2.79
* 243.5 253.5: 3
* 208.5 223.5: 3.25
